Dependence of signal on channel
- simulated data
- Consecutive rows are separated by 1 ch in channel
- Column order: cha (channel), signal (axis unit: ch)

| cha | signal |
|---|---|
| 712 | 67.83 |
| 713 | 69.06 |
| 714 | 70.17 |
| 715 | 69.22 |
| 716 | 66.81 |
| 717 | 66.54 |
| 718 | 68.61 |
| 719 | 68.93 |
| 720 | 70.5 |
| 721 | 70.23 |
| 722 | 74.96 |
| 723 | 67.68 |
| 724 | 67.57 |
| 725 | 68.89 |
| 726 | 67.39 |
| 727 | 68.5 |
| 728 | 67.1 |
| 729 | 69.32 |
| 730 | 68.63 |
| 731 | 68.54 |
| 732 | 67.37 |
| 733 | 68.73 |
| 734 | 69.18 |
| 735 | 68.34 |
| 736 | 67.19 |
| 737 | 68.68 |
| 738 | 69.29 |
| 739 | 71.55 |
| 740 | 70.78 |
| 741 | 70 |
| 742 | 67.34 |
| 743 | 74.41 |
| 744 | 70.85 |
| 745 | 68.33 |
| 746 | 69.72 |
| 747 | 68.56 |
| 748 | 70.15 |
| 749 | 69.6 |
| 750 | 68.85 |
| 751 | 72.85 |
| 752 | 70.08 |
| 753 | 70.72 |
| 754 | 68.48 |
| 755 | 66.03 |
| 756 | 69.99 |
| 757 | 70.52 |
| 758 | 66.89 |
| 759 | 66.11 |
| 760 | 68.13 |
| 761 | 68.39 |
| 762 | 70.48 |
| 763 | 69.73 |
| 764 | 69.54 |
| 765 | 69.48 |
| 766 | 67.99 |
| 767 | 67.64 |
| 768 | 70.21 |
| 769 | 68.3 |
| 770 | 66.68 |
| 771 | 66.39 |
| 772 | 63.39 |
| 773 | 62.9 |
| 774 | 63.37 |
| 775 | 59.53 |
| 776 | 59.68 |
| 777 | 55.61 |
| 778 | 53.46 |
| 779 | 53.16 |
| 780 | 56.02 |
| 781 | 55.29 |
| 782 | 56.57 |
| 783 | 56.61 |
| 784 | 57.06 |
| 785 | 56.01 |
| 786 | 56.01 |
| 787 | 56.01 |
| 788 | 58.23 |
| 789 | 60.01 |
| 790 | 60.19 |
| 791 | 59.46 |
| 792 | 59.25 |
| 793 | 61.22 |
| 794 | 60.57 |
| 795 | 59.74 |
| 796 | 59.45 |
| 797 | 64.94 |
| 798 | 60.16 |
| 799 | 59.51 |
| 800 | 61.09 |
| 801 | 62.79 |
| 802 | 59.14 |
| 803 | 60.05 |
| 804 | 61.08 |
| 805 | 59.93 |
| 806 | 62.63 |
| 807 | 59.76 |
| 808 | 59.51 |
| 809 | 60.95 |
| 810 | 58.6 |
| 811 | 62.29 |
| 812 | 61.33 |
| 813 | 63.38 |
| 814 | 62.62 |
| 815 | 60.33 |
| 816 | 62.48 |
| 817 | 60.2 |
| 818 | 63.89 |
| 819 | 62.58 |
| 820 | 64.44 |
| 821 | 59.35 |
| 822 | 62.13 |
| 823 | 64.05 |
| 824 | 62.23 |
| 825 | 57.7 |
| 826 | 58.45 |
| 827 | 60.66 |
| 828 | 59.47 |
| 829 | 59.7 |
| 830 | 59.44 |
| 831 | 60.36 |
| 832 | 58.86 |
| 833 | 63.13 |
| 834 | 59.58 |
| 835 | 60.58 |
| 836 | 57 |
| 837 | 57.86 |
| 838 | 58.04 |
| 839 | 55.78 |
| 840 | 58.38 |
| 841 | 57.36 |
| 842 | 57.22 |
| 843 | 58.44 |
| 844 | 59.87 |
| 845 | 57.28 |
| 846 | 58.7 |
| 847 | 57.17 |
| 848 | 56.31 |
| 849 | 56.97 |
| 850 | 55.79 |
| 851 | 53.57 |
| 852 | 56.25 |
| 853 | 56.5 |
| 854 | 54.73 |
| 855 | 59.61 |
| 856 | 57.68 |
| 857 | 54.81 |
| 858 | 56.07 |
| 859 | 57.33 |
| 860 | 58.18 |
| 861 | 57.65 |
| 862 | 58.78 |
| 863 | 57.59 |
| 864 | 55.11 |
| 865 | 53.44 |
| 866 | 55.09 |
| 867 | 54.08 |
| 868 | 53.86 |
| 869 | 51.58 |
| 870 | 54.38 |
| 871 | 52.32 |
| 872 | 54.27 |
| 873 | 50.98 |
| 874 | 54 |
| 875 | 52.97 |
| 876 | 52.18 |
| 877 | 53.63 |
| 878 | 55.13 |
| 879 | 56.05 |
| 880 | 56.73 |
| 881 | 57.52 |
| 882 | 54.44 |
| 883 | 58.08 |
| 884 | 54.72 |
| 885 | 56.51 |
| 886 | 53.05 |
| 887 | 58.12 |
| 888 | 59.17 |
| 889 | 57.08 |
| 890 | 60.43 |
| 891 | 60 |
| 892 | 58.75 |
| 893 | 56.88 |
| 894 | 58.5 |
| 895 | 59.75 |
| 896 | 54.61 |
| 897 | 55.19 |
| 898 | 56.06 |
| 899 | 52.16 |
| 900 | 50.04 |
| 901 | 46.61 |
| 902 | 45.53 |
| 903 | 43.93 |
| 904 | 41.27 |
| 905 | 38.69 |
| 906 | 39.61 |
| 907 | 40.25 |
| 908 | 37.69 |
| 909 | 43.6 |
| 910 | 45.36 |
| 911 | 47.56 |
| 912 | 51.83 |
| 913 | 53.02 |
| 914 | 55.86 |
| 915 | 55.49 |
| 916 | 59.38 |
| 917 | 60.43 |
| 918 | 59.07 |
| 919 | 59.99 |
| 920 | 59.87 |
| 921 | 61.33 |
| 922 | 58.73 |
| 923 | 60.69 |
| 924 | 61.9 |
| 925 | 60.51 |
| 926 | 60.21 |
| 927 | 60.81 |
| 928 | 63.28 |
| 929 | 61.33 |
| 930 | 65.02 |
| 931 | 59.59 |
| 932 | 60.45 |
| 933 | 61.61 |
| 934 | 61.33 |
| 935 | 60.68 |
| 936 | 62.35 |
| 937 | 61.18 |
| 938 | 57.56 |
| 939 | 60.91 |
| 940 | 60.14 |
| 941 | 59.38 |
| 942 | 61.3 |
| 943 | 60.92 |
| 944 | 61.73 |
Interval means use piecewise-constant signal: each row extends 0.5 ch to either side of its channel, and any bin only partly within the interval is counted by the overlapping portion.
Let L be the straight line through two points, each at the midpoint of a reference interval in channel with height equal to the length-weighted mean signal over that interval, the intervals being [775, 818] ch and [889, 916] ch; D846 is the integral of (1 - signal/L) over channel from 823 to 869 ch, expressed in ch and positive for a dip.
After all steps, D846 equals -1.9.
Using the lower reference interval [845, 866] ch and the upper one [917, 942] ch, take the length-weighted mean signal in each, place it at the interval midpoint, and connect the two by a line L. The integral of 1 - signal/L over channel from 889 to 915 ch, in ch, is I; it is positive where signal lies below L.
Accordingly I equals 3.9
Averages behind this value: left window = 56.6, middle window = 50.4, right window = 60.8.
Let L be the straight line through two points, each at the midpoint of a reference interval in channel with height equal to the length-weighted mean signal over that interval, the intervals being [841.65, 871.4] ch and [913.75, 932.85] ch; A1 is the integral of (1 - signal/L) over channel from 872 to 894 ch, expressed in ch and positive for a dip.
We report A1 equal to 0.7 ch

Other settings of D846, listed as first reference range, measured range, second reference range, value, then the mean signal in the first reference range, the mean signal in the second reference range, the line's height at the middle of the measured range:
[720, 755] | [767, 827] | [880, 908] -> 2.3 ch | 69.4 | 52.6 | 63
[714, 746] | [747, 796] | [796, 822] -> 1.1 ch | 69.1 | 61.3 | 65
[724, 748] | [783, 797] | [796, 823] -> 1.0 ch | 69.1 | 61.4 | 63.4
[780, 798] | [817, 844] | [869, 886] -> -1.5 ch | 58.6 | 54.5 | 56.7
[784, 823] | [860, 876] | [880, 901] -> 0.8 ch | 60.6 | 56.3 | 57.4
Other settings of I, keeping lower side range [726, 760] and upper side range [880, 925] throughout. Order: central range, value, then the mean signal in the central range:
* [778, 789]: 1.5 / 56.2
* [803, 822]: 0.3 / 61.4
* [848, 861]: 0.4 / 56.5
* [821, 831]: 0.1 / 60.4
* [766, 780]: 0.8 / 62.3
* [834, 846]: 0.3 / 58.1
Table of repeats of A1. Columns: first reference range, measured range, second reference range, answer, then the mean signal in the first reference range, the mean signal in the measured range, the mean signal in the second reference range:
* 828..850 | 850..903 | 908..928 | 2.0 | 58.4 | 55.2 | 56.3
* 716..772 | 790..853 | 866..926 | 1.4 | 69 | 59.8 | 53.8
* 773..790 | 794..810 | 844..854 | -1.0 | 57.3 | 60.6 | 56.6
